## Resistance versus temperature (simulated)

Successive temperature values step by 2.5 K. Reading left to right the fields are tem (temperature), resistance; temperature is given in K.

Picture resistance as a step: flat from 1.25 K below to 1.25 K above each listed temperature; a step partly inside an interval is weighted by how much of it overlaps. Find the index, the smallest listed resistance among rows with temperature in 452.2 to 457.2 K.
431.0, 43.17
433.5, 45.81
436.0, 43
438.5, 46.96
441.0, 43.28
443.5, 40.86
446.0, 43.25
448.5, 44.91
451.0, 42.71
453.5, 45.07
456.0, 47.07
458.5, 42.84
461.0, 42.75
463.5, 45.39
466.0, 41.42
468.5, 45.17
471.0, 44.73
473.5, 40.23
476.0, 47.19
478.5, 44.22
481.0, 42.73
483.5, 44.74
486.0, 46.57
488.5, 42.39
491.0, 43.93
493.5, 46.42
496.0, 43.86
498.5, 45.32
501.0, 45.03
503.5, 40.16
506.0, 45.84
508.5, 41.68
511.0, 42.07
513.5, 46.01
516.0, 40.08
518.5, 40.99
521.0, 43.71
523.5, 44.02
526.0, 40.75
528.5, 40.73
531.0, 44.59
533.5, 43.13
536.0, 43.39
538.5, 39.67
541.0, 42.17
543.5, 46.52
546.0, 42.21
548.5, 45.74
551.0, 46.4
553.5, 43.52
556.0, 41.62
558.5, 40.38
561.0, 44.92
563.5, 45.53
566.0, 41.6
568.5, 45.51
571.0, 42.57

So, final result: 45.07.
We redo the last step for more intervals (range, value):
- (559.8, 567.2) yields 41.6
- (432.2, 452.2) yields 40.86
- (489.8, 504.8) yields 40.16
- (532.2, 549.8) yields 39.67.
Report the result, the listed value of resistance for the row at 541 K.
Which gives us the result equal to 42.17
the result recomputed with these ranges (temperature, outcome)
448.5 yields 44.91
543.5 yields 46.52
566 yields 41.6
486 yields 46.57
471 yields 44.73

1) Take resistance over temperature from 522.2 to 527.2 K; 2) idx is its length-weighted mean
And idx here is 42.4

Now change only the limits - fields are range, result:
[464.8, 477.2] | 43.7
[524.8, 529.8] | 40.8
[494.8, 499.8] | 44.6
